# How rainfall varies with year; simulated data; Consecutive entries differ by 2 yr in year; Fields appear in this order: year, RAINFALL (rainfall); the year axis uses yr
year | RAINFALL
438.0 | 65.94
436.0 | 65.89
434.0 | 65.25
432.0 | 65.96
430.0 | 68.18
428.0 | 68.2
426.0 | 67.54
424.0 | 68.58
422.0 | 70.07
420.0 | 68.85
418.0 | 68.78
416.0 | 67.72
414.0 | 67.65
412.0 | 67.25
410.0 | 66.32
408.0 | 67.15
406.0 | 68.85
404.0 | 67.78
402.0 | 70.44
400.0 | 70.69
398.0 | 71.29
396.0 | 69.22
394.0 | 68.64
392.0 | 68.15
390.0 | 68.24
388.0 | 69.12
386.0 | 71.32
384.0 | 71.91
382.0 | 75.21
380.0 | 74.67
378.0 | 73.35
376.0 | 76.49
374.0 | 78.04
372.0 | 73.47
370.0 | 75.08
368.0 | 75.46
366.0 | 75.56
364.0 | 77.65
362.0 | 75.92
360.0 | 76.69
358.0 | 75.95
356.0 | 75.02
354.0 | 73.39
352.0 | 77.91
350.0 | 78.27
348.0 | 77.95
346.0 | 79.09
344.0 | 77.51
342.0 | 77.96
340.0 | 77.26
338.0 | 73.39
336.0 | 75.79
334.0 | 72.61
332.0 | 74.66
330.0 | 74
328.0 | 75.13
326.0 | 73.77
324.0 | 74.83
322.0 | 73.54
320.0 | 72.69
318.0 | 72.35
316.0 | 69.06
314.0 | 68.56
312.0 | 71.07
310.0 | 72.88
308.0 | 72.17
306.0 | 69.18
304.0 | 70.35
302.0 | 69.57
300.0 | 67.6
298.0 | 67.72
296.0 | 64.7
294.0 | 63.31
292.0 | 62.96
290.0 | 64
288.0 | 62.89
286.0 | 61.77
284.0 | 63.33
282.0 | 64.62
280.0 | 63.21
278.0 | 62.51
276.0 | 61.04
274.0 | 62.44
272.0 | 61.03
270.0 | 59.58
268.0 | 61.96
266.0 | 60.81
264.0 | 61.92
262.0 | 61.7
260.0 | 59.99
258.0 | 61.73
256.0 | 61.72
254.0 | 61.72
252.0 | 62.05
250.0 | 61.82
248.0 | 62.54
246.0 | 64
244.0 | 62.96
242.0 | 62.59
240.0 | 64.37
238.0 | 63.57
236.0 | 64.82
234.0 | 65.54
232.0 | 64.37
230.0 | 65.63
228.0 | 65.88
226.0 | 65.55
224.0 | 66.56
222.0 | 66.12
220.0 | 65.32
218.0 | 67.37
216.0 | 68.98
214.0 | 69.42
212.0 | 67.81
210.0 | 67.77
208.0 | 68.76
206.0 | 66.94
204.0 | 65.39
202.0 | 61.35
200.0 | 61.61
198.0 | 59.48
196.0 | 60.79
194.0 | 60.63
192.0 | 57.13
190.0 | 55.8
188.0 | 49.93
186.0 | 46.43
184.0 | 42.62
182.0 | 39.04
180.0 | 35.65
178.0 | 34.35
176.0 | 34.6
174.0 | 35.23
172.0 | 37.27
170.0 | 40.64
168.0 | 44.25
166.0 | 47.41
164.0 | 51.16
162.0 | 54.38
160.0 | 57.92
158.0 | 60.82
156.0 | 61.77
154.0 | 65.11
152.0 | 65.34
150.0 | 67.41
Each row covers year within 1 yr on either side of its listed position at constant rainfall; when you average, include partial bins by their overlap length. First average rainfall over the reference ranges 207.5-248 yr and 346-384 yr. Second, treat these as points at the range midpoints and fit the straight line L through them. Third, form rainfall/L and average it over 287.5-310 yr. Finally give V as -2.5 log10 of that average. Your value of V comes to 0.06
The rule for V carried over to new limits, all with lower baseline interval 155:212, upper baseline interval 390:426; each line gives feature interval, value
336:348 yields -0.203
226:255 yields -0.132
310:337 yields -0.167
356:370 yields -0.164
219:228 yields -0.190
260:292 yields -0.055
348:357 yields -0.181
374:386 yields -0.120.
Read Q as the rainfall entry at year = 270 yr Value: 59.58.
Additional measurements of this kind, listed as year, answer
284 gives 63.33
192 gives 57.13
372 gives 73.47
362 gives 75.92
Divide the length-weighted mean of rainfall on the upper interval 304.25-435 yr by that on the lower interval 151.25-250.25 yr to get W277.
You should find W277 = 1.25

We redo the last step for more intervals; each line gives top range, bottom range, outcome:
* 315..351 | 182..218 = 1.25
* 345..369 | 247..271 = 1.25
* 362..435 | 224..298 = 1.12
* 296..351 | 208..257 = 1.12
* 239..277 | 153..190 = 1.32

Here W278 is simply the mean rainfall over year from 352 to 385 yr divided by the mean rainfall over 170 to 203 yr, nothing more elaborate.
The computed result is 1.57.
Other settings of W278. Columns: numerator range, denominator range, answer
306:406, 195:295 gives 1.16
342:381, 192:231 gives 1.17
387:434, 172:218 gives 1.25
